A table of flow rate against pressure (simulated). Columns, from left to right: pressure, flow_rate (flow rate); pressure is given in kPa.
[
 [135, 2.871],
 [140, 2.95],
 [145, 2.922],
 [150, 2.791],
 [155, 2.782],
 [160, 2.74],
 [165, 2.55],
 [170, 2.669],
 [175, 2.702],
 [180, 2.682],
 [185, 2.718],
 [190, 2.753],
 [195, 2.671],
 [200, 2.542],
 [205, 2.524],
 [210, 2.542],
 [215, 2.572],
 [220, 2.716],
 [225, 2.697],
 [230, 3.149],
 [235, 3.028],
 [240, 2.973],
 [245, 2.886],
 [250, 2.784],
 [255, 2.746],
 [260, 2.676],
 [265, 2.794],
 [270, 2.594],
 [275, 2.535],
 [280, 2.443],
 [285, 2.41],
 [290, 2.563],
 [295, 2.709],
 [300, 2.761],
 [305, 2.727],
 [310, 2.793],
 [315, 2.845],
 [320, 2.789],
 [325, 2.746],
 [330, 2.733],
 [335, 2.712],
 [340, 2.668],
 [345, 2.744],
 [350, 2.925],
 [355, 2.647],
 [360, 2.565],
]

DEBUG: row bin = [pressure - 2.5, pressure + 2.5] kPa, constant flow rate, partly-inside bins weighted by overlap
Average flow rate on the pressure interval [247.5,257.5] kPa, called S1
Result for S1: 2.76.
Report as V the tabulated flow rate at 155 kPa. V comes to 2.782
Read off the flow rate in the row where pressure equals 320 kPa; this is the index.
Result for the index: 2.789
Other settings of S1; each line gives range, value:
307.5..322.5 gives 2.81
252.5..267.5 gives 2.74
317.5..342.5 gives 2.73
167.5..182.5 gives 2.68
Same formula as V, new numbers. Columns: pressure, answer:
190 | 2.753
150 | 2.791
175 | 2.702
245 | 2.886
